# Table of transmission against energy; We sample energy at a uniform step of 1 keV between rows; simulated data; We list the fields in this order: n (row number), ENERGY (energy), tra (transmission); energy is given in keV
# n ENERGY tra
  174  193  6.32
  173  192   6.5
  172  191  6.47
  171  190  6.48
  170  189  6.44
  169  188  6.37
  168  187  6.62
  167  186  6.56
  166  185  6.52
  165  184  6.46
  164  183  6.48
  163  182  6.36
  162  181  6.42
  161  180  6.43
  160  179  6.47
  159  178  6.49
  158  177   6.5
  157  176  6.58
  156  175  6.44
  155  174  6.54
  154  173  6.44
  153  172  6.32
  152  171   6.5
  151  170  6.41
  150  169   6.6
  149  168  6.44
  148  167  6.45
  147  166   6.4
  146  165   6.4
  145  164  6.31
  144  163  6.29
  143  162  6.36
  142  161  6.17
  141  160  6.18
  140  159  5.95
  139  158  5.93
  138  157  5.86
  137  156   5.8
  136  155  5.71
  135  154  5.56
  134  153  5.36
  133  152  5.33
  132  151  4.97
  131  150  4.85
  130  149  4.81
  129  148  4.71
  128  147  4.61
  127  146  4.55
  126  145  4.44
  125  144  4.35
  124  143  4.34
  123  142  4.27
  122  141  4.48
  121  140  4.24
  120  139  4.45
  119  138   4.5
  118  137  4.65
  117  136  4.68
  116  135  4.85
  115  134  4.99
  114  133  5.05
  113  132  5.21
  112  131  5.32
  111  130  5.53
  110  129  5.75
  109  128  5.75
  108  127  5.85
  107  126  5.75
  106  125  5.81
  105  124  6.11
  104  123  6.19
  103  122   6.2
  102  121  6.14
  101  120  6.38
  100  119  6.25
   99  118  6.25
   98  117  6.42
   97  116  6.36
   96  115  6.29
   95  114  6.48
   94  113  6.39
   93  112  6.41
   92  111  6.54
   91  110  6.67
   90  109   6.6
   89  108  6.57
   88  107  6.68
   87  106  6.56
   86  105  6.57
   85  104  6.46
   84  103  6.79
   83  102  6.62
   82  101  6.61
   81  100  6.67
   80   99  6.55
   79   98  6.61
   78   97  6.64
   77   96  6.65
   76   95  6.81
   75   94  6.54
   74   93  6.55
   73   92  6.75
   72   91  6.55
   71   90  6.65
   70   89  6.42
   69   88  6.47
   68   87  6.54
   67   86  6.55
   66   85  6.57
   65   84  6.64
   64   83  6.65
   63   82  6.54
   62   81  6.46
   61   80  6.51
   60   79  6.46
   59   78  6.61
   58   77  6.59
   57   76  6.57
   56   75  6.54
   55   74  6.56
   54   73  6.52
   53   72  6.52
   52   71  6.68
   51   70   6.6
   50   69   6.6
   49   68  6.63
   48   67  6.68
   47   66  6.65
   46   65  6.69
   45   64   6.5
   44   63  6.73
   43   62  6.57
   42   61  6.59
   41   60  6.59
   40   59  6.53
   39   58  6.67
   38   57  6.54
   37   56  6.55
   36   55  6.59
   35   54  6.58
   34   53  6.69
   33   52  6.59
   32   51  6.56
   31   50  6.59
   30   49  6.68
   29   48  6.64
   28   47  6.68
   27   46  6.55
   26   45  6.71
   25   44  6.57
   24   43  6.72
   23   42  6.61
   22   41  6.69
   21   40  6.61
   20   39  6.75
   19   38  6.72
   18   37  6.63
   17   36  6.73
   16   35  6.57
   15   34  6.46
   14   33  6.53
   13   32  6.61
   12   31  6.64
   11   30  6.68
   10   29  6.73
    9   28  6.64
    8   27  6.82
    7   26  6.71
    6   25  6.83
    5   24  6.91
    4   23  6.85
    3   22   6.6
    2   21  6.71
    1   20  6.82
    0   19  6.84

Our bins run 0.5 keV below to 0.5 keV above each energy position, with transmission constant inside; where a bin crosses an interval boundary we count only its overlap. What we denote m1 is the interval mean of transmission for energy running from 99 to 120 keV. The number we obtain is 6.51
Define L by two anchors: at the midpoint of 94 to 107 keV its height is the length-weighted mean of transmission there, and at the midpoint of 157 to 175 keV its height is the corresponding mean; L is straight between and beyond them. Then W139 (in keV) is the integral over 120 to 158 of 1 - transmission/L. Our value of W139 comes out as 7.4 keV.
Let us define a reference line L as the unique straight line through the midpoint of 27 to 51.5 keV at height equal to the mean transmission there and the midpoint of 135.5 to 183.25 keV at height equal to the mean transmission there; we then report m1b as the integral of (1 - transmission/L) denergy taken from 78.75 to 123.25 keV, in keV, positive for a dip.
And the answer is -2.7 keV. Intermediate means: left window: 6.64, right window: 5.67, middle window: 6.52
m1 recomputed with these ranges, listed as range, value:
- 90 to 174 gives 5.89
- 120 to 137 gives 5.57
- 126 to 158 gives 5.02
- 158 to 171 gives 6.32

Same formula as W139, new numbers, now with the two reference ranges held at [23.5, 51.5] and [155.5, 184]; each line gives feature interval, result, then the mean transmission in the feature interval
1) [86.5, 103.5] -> -0.23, 6.61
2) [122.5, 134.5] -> 1.55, 5.61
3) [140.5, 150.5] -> 2.91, 4.54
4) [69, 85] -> 0.01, 6.56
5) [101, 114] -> -0.15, 6.57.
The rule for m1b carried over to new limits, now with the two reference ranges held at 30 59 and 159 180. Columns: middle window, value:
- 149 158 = 1.4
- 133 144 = 3.2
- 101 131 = 1.0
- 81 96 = -0.1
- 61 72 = -0.1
